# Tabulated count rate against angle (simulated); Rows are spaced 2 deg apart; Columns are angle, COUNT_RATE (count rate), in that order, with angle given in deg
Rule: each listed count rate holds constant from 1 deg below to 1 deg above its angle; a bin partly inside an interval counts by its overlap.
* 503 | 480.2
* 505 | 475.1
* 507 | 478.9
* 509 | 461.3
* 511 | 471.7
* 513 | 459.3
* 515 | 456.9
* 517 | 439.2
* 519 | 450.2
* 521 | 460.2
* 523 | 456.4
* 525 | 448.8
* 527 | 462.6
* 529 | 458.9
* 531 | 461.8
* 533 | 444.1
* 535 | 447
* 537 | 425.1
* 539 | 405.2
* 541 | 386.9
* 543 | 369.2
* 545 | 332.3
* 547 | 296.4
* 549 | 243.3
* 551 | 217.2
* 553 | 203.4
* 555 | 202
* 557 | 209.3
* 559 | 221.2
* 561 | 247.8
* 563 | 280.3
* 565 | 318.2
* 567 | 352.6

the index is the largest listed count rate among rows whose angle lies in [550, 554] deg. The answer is 217.2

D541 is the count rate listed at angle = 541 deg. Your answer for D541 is 386.9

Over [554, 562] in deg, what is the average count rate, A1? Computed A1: 220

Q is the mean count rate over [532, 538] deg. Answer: 439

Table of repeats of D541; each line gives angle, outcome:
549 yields 243.3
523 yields 456.4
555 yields 202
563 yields 280.3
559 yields 221.2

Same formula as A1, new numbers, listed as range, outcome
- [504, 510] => 472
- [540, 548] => 346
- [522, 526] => 453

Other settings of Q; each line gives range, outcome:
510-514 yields 466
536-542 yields 406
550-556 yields 208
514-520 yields 449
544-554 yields 259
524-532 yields 458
